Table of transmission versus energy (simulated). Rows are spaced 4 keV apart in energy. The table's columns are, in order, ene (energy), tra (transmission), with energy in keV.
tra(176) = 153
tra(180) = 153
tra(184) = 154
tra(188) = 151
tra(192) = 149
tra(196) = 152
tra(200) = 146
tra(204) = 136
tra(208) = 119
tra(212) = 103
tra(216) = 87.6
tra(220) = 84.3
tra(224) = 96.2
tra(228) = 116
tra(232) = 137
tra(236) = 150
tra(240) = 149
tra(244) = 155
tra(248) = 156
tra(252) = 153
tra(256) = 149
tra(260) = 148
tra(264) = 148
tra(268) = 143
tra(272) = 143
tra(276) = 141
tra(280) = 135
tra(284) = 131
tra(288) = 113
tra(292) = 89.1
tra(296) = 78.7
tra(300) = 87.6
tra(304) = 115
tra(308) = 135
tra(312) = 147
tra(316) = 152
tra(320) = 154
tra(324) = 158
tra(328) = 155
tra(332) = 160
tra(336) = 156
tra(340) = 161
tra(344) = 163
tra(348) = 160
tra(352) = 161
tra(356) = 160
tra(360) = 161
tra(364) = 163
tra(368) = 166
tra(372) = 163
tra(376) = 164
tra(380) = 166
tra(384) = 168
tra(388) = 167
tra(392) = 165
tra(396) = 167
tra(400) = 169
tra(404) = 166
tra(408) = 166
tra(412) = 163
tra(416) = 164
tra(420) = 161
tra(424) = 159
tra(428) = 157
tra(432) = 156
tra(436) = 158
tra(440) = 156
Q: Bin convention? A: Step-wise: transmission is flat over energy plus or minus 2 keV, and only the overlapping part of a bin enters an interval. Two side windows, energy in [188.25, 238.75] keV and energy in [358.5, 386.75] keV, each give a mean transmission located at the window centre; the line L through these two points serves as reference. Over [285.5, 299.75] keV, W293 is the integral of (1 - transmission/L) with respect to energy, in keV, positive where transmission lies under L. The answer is 4.9 keV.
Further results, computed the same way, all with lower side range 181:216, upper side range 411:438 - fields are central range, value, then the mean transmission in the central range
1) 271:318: 7.8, 122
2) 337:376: -2.4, 162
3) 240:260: -1.5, 152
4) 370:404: -2.3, 166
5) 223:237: 1.5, 125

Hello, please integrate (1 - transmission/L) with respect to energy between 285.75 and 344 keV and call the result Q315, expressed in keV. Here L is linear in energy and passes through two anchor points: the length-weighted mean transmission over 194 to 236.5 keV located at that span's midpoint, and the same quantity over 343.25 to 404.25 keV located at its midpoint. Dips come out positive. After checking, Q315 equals 5.7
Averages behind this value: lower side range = 120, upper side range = 164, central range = 134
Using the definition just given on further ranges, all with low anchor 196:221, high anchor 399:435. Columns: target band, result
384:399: -1.0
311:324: -1.1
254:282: -3.1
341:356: -1.4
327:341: -1.4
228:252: -4.5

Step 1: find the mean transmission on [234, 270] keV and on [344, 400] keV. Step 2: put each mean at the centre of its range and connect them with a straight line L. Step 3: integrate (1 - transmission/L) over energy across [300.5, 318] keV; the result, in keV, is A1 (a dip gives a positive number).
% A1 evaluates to 2.7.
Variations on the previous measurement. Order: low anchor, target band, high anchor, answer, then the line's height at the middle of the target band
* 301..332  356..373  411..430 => -1.2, 152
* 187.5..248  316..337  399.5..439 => -1.4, 147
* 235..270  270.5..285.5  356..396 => 1.5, 153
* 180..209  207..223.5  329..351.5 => 5.6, 147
